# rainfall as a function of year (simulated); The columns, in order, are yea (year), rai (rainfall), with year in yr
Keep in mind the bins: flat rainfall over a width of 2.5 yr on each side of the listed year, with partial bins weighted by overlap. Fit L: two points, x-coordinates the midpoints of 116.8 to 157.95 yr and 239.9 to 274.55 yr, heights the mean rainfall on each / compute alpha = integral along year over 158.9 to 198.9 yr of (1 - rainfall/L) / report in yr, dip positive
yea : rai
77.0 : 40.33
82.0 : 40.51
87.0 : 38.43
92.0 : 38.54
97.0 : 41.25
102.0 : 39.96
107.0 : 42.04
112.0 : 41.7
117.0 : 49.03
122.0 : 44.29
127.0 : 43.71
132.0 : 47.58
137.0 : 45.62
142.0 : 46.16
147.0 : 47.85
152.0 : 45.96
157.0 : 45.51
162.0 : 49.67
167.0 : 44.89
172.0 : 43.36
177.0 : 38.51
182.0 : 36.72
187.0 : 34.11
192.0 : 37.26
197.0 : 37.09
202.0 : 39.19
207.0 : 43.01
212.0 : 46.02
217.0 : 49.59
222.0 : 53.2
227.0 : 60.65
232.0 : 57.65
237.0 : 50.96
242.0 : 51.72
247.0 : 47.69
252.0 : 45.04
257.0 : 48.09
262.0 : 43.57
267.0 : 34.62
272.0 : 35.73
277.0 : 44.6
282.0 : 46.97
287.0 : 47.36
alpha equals 4.4 yr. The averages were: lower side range 46.1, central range 40.3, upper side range 43.7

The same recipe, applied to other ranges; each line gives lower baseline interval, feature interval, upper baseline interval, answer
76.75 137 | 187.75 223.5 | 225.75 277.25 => 2.2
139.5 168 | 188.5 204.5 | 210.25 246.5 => 4.0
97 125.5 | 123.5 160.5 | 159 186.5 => -3.0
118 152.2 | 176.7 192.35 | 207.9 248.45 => 4.1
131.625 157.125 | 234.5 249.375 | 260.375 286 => -2.6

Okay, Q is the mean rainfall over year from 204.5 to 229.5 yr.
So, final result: 50.5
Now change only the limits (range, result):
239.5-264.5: 47.2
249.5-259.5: 46.6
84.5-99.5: 39.4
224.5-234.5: 59.1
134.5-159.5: 46.2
